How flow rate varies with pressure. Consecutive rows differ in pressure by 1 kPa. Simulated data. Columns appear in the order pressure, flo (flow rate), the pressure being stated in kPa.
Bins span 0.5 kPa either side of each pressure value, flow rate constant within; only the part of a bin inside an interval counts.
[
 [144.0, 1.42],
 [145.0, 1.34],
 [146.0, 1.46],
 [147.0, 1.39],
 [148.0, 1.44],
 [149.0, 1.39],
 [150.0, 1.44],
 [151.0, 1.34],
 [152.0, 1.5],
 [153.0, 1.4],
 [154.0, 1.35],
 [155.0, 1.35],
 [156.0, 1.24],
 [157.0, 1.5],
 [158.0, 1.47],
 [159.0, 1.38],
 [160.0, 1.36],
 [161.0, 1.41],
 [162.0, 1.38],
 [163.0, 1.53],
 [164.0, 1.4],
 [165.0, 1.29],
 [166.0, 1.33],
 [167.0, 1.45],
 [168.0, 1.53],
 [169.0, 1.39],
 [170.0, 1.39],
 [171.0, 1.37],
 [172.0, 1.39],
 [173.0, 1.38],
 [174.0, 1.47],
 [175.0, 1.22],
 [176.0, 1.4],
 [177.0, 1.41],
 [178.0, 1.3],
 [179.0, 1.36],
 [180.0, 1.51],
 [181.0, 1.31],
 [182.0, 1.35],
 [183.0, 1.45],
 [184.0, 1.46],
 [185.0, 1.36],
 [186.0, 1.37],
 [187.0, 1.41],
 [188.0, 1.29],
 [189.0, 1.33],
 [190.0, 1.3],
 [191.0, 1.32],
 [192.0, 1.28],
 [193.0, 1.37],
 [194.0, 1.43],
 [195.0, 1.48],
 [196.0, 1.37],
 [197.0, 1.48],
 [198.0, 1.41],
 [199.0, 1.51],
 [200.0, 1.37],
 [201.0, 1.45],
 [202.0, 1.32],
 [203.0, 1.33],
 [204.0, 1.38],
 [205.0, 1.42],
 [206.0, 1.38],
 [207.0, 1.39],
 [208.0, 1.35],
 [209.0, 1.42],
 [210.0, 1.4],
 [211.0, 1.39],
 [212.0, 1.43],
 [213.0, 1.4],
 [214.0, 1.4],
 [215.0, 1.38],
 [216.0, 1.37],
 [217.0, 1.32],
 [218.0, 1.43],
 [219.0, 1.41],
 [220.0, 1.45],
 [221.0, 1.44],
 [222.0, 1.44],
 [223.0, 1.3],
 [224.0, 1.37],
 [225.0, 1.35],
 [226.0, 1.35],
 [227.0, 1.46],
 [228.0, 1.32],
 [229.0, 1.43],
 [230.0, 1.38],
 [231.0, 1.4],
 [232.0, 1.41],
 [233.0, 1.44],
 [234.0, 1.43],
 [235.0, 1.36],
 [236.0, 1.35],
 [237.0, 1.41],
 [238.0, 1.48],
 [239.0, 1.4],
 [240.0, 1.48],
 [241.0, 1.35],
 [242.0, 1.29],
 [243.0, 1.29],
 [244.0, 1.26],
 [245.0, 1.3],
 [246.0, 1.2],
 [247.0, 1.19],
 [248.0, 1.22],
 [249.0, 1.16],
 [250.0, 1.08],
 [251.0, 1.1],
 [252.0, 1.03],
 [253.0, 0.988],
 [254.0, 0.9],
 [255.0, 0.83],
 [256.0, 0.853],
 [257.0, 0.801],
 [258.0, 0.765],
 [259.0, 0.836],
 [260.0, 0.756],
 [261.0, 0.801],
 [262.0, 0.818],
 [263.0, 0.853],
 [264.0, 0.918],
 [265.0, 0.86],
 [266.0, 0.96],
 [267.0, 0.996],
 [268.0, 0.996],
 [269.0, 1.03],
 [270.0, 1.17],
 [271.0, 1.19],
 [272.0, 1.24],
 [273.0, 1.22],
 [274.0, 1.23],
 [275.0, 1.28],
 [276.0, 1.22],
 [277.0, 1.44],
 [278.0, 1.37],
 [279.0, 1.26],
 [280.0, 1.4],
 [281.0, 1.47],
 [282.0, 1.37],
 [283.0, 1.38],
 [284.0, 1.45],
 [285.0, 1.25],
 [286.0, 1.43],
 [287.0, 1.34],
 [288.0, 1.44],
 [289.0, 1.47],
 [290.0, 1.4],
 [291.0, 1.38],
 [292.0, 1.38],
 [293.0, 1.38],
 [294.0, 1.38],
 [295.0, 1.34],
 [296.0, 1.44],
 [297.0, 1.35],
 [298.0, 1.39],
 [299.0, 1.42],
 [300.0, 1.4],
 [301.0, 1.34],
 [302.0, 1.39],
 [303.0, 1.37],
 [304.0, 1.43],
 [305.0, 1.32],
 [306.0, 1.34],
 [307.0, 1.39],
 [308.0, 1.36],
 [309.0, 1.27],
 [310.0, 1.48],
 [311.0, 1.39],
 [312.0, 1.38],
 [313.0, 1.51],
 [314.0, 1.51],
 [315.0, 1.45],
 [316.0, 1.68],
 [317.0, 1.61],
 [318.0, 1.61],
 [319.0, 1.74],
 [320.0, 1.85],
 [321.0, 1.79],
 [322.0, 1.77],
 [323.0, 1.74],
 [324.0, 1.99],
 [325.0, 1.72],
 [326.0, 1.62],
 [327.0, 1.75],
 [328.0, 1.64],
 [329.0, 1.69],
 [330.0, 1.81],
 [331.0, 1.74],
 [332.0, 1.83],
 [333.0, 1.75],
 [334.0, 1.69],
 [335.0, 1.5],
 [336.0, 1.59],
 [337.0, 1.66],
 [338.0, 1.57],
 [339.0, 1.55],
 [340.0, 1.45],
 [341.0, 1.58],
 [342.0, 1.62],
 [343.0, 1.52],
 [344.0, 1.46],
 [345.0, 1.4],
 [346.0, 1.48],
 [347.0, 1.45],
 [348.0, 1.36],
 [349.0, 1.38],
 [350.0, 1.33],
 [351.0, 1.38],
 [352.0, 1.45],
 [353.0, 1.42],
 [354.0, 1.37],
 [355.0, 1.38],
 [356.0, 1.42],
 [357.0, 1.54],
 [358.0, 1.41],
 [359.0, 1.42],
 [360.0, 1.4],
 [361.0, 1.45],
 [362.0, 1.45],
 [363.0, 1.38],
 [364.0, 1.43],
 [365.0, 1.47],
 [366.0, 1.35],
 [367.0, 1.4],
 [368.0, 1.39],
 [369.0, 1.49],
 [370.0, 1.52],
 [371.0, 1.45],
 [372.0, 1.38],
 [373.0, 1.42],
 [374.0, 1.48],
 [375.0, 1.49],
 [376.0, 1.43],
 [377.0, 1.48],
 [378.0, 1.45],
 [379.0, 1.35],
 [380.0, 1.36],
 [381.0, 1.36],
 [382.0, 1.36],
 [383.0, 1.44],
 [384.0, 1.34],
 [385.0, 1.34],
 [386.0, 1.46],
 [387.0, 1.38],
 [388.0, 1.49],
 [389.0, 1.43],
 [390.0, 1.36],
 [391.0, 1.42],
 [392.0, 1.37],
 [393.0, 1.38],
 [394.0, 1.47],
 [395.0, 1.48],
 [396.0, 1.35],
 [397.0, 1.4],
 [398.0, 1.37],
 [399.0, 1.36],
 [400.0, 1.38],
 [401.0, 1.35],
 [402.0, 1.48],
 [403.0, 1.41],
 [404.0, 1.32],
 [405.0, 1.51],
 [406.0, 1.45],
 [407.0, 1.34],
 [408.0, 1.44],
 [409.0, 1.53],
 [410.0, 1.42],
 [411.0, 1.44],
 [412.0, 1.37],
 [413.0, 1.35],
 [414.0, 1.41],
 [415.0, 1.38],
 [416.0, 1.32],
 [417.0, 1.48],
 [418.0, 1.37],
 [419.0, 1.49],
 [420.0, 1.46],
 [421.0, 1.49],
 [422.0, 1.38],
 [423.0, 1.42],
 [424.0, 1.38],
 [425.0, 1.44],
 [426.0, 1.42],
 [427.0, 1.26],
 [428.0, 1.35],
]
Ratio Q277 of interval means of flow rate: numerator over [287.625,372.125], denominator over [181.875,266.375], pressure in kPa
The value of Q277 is 1.17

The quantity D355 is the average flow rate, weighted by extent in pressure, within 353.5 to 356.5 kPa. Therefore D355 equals 1.39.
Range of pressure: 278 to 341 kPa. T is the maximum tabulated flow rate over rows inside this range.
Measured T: 1.99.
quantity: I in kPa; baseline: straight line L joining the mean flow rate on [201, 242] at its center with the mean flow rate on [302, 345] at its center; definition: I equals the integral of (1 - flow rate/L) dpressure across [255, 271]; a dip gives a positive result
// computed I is 6.2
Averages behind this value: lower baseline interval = 1.39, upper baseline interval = 1.58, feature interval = 0.901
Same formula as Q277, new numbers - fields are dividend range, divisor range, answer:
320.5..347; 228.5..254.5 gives 1.28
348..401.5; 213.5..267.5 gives 1.17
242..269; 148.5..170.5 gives 0.71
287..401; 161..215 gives 1.06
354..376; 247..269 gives 1.53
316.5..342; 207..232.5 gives 1.21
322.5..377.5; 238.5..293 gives 1.30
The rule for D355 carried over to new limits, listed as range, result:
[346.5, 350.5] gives 1.38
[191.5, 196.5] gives 1.39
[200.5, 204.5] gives 1.37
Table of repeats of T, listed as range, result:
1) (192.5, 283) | 1.51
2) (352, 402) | 1.54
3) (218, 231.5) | 1.46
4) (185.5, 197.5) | 1.48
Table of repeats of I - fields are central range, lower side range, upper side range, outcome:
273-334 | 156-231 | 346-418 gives -3.7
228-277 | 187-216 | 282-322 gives 9.2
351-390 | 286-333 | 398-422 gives 1.0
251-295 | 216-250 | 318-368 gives 8.5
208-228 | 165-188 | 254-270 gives -4.4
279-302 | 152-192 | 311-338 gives 3.1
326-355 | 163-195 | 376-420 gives -3.1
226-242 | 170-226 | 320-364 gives 0.3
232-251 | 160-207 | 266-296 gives 0.4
